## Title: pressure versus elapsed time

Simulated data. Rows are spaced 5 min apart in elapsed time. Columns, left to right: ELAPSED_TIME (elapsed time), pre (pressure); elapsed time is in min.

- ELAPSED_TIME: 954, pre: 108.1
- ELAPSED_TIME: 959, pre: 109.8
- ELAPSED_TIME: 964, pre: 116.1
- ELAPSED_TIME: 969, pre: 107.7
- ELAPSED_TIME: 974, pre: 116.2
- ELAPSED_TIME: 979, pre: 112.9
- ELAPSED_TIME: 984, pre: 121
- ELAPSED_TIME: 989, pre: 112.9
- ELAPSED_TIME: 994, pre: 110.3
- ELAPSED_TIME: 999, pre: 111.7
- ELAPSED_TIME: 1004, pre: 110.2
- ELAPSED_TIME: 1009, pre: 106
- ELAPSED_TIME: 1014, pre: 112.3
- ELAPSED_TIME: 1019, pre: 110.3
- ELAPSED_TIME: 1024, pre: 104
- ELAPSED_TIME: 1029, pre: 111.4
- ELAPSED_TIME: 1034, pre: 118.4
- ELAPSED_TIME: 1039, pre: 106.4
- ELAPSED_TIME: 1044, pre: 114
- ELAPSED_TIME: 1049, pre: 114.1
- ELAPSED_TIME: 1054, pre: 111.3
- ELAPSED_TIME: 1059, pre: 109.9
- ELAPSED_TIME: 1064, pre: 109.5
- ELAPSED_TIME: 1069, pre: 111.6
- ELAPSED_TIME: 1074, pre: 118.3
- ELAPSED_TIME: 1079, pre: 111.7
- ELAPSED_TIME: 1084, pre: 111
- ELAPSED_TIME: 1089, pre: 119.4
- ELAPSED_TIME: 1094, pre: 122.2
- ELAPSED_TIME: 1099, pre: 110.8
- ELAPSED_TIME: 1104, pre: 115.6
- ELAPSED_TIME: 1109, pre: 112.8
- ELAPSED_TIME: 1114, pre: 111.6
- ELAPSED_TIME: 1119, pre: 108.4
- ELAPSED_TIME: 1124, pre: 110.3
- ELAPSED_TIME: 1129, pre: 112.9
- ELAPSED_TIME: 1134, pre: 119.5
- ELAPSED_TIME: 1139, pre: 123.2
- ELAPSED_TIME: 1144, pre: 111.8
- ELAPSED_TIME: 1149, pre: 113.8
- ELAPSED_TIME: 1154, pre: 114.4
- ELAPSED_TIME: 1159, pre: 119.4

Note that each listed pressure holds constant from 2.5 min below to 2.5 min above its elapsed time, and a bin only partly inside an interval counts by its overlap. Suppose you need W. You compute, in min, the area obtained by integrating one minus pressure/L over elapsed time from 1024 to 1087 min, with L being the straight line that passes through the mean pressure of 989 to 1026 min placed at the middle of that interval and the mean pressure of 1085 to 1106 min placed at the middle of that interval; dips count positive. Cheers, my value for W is 0.8 min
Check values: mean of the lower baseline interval 110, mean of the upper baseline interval 117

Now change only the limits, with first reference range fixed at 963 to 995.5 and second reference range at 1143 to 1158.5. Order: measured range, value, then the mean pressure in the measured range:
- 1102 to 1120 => 0.29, 112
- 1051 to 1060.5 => 0.27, 111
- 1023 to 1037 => 0.26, 112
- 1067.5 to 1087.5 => 0.10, 114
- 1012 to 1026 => 0.62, 109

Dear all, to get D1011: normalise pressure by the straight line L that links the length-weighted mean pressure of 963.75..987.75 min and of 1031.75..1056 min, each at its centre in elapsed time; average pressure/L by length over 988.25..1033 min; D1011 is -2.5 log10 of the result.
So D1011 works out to 0.03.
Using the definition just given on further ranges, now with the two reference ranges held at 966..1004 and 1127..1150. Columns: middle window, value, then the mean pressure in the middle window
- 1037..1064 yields 0.033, 111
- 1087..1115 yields 0.001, 116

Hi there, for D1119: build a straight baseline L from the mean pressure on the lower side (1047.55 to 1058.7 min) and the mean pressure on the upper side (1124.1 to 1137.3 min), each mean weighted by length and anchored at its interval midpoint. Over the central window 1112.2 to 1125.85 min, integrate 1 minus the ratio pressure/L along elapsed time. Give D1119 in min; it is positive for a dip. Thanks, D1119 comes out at 0.6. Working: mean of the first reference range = 112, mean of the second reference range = 116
